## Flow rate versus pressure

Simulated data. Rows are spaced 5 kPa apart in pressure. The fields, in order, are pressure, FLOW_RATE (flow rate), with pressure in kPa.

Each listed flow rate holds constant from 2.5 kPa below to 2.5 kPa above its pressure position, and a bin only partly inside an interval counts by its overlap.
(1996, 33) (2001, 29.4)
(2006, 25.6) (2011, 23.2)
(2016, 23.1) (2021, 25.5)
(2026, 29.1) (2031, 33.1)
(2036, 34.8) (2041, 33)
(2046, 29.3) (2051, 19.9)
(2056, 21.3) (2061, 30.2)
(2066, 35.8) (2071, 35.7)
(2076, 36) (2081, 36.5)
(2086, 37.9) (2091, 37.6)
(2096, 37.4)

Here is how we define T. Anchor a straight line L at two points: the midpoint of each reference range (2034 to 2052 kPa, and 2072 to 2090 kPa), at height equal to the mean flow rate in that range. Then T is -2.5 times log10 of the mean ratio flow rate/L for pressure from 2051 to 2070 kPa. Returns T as 0.17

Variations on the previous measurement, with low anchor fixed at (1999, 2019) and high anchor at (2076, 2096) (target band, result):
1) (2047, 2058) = 0.416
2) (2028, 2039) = -0.161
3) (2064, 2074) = -0.038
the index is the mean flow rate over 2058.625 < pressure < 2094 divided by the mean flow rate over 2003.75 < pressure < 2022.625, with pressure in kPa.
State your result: 1.5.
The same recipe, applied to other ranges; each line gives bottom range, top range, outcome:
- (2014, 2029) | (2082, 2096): 1.43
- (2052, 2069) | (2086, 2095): 1.32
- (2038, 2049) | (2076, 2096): 1.21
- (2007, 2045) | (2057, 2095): 1.22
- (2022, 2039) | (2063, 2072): 1.12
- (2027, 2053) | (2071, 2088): 1.21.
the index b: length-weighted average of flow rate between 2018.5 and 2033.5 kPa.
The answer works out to 29.2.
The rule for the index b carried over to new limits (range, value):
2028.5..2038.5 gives 34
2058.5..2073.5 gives 33.9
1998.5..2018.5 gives 25.3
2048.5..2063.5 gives 23.8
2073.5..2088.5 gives 36.8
